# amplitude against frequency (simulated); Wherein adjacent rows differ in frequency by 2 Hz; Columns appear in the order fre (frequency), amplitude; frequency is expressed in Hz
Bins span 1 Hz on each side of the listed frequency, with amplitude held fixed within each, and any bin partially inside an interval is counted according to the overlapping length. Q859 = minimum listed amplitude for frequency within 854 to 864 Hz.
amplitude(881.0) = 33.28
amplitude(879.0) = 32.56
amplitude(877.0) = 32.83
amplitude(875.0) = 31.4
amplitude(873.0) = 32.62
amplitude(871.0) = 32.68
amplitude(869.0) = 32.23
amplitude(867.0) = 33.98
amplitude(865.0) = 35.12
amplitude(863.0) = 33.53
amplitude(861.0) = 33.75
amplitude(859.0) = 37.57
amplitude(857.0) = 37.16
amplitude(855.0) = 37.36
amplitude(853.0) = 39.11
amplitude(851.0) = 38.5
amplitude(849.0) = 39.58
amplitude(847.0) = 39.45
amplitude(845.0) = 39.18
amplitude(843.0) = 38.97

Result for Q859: 33.53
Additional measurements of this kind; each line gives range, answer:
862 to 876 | 31.4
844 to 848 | 39.18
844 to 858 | 37.16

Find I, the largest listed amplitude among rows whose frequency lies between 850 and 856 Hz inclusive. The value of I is 39.11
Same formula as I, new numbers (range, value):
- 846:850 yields 39.58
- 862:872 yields 35.12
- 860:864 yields 33.75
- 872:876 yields 32.62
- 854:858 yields 37.36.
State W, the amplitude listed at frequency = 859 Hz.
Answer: 37.57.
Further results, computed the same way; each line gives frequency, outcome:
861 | 33.75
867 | 33.98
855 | 37.36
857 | 37.16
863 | 33.53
